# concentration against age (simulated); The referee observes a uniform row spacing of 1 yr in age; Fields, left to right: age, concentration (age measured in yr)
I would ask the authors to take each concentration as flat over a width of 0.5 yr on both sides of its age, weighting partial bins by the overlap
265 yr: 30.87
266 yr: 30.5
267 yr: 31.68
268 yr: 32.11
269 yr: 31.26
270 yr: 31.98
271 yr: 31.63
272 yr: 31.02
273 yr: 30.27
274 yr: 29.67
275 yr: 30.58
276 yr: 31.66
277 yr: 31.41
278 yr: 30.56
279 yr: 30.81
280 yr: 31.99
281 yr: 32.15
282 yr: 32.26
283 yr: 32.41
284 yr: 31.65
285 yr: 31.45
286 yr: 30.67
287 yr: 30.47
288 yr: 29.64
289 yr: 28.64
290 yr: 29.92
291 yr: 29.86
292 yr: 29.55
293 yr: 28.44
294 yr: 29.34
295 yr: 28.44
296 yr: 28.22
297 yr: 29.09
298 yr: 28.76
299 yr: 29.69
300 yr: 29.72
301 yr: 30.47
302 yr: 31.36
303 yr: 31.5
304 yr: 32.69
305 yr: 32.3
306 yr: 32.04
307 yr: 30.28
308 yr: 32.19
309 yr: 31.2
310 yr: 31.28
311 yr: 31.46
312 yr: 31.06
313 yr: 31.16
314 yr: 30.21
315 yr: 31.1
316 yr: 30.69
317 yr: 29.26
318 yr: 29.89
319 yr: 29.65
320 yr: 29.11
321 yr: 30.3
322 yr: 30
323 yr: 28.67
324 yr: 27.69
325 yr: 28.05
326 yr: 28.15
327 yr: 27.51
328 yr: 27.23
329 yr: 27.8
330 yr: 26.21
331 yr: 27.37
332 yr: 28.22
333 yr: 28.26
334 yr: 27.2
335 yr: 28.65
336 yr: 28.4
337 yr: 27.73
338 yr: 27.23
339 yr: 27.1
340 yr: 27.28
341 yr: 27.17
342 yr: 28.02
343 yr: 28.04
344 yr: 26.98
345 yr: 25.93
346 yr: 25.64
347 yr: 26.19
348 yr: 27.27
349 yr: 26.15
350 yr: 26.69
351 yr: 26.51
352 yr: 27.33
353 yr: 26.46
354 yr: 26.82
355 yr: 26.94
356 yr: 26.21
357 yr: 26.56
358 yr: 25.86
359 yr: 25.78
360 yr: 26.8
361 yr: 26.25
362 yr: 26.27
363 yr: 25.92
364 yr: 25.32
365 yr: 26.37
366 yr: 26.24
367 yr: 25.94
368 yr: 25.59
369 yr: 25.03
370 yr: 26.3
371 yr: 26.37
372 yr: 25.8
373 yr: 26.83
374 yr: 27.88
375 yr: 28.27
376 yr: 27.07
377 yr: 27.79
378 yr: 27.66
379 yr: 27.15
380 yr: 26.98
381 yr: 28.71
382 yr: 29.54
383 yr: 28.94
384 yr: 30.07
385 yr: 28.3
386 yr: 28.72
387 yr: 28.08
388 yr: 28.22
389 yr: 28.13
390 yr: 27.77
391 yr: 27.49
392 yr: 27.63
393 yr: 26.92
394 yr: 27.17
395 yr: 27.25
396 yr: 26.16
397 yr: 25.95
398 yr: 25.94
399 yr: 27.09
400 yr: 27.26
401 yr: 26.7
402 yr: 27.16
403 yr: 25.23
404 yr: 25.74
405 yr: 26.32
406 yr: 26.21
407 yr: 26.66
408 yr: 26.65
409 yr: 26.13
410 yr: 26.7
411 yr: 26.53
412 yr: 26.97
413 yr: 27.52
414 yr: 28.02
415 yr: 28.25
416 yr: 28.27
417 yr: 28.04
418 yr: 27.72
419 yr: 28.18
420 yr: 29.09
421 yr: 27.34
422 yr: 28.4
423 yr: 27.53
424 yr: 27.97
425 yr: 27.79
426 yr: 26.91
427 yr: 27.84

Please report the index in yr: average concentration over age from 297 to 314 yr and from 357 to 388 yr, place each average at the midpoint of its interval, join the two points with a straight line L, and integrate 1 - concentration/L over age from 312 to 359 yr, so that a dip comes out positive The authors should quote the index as 2.2 yr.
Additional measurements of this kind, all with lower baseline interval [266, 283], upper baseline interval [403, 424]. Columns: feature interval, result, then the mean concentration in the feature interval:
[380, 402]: 0.2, 27.7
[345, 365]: 1.8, 26.4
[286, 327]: 0.5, 30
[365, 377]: 0.8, 26.5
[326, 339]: 0.9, 27.6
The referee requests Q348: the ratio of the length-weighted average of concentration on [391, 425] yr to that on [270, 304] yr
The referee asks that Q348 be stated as 0.89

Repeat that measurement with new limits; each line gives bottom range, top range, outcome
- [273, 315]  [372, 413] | 0.89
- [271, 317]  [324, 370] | 0.88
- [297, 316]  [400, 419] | 0.87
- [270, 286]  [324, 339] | 0.88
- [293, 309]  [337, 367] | 0.88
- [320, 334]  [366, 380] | 0.95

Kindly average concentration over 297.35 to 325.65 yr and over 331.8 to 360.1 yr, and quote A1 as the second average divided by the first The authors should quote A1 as 0.89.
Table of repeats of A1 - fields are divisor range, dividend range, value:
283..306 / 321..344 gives 0.92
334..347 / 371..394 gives 1.02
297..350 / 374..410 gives 0.94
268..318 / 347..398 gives 0.88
